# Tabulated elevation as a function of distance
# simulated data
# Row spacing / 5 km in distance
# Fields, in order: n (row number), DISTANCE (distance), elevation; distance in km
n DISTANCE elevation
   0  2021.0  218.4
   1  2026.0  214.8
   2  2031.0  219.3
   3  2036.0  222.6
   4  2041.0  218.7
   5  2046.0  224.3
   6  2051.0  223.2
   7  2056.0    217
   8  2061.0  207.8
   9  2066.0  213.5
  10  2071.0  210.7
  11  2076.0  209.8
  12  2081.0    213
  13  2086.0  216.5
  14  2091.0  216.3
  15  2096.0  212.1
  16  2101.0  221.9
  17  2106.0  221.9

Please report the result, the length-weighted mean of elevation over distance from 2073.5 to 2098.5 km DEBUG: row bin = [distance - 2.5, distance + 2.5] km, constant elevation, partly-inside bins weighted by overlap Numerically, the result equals 214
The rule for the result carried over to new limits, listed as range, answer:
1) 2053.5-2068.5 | 213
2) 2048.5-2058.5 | 220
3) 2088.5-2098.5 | 214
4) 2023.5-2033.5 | 217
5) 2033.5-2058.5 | 221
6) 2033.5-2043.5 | 221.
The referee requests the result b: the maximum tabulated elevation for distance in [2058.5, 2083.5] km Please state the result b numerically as 213.5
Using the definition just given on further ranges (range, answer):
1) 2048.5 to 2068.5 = 223.2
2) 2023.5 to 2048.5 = 224.3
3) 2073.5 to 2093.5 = 216.5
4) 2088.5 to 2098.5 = 216.3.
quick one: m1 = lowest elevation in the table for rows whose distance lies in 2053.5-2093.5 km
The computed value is 207.8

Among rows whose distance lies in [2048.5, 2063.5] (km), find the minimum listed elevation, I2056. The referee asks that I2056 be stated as 207.8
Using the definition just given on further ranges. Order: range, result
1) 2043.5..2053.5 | 223.2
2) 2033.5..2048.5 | 218.7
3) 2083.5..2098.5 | 212.1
